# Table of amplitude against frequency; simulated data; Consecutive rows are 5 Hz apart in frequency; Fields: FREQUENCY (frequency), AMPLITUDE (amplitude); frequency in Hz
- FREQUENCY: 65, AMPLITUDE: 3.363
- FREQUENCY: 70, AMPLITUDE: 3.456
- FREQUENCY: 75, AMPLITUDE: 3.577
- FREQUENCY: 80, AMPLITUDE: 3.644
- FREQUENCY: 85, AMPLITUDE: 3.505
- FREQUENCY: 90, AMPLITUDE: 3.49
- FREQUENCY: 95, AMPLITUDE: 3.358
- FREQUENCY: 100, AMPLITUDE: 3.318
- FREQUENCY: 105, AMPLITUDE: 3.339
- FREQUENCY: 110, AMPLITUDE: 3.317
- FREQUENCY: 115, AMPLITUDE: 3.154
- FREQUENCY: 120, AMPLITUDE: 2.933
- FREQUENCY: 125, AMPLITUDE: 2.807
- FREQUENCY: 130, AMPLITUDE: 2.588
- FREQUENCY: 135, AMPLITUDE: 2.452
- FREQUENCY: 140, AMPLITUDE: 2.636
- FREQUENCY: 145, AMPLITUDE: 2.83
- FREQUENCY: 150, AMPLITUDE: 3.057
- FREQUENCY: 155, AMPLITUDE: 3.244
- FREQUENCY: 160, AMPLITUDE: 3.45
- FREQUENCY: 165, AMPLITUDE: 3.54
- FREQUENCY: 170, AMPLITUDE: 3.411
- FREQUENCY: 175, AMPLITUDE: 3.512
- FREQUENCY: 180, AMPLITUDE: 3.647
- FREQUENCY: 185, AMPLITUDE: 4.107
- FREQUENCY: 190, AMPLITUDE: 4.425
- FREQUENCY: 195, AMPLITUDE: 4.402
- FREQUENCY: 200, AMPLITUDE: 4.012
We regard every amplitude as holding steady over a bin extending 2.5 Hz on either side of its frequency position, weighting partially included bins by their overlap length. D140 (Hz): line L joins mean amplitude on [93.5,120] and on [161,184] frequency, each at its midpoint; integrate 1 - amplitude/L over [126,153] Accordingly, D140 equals 5.4 Hz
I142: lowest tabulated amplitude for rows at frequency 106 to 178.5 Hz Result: 2.452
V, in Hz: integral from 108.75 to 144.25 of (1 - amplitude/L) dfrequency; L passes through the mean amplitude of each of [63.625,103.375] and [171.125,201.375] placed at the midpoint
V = 8.3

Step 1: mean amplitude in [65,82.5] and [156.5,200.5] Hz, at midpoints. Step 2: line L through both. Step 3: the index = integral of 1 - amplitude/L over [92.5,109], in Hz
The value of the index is 1.2 Hz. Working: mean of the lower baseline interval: 3.53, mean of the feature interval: 3.34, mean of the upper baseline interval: 3.81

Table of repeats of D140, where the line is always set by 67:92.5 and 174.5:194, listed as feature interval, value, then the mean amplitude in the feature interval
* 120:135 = 4.2 Hz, 2.7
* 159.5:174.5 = 1.7 Hz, 3.48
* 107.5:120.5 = 1.8 Hz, 3.17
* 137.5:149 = 3.1 Hz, 2.78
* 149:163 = 2.1 Hz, 3.28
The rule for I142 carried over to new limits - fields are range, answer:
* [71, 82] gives 3.577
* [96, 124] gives 2.933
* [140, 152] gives 2.636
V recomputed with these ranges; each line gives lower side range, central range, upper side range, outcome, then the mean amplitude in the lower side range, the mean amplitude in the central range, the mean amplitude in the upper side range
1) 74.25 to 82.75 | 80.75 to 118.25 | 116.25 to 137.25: -1.59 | 3.61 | 3.36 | 2.73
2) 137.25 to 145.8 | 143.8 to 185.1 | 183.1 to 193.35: 0.79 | 2.71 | 3.4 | 4.29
